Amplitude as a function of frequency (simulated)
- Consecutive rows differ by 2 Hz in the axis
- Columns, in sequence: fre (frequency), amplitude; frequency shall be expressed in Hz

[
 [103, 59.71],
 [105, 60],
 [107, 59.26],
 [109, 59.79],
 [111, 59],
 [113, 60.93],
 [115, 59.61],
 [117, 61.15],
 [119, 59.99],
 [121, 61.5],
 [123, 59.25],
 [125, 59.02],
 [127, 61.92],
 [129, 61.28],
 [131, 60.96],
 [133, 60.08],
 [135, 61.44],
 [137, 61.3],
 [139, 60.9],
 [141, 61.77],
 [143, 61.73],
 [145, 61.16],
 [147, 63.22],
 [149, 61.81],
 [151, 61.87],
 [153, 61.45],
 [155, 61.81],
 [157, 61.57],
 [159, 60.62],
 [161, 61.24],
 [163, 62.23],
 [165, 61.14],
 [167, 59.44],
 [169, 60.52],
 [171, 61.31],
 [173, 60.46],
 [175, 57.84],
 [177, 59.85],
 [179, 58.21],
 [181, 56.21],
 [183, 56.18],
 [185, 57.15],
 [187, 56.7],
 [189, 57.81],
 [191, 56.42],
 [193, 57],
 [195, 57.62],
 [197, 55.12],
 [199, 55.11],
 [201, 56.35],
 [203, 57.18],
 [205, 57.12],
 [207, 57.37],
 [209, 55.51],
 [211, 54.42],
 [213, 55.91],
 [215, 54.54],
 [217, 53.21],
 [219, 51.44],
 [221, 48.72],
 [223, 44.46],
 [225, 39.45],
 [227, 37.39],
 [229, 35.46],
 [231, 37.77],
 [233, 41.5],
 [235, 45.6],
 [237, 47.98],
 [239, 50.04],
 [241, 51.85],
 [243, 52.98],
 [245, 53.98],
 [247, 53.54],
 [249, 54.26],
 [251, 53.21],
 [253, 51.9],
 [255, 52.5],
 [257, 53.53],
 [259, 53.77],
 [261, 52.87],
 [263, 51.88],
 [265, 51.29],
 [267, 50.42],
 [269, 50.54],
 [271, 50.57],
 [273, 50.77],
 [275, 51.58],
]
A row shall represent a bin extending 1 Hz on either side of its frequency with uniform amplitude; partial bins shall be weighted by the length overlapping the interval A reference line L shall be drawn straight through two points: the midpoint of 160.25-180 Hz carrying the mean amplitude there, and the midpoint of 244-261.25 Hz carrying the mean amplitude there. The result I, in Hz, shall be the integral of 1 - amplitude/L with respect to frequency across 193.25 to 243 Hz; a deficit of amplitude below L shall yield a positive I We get 5.4 Hz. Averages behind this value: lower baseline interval 60.2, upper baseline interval 53.3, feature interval 50.2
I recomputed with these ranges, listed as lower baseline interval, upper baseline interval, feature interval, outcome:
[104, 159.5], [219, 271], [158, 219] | -3.06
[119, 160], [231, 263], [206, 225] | 0.64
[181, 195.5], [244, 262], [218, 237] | 4.17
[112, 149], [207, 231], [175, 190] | -1.13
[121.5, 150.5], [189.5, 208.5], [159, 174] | -0.49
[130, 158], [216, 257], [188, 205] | -0.88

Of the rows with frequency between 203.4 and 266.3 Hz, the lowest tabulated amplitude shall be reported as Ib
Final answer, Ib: 35.46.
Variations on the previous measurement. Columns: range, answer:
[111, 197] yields 55.12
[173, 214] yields 54.42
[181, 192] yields 56.18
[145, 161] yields 60.62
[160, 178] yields 57.84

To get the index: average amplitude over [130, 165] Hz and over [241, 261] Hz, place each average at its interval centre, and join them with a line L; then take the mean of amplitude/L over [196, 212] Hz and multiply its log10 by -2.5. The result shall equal 0.02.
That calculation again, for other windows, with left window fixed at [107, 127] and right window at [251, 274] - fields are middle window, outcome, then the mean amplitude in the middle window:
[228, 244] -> 0.18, 45.4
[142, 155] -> -0.06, 61.9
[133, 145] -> -0.04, 61.3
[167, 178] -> -0.06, 59.9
